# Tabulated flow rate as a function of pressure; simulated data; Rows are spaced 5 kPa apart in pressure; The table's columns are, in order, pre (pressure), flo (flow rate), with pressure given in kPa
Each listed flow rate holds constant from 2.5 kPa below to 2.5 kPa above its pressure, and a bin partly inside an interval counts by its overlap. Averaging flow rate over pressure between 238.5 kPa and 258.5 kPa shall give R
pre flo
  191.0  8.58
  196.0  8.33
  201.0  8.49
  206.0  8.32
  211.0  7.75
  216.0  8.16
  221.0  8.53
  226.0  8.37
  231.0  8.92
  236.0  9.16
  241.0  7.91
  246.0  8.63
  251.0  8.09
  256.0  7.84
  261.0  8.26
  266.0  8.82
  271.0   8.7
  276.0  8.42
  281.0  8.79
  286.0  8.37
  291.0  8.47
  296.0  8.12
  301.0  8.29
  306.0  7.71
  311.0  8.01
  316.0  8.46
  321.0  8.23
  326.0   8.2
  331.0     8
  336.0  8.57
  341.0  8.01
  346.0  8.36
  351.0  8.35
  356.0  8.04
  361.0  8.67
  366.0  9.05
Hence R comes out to 8.12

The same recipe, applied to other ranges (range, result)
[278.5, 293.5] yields 8.54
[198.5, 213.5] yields 8.19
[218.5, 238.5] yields 8.75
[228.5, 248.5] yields 8.66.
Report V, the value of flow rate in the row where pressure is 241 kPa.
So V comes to 7.91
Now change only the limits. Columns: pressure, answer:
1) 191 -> 8.58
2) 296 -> 8.12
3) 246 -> 8.63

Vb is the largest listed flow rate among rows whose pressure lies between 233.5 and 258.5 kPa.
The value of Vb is 9.16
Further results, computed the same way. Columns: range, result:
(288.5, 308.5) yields 8.47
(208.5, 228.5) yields 8.53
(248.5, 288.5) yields 8.82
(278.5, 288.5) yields 8.79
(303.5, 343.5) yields 8.57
